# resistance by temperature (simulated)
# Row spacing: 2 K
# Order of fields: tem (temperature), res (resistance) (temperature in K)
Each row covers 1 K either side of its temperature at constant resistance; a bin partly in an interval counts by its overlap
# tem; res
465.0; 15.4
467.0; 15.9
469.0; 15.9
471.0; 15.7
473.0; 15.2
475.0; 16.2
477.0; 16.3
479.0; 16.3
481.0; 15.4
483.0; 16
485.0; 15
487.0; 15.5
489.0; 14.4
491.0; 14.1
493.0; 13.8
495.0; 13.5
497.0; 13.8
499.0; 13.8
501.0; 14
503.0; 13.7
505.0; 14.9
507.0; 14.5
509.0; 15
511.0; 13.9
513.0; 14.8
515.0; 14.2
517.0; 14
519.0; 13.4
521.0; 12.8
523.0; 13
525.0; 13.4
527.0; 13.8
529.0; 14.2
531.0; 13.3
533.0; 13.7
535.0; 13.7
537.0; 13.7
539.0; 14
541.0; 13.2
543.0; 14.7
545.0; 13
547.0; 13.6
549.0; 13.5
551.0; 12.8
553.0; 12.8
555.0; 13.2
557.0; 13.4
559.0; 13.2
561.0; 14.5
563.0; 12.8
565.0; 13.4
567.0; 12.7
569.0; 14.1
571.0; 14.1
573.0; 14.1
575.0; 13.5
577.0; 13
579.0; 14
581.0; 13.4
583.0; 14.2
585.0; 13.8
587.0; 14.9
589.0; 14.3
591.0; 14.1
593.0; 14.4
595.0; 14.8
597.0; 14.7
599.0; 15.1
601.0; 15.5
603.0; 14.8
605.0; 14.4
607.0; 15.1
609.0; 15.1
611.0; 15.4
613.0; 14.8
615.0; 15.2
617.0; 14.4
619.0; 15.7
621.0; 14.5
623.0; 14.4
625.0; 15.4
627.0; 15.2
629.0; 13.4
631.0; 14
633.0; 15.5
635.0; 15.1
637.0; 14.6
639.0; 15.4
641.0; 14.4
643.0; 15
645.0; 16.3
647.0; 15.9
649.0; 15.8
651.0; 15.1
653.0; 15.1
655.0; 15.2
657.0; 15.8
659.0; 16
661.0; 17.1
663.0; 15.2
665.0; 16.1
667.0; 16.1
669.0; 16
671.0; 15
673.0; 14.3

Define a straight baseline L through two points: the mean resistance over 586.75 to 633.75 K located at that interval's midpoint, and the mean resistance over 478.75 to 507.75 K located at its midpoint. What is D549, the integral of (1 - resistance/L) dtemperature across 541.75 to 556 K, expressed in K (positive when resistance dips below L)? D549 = 1.3 K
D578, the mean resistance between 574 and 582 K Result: 13.5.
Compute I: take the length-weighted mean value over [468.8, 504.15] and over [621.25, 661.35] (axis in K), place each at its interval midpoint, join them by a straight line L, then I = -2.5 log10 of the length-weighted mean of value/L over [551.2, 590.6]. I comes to 0.11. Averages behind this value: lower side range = 14.9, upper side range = 15.2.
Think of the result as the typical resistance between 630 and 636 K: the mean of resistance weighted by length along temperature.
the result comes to 14.9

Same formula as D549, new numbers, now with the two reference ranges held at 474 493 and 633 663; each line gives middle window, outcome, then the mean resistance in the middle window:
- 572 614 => 2.7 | 14.4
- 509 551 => 4.6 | 13.7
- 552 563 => 1.5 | 13.4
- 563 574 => 1.3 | 13.6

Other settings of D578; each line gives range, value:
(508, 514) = 14.6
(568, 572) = 14.1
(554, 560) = 13.3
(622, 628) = 15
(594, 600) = 14.9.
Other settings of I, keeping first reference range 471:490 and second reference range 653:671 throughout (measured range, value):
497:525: 0.122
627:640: 0.078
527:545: 0.141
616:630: 0.076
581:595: 0.107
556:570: 0.169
